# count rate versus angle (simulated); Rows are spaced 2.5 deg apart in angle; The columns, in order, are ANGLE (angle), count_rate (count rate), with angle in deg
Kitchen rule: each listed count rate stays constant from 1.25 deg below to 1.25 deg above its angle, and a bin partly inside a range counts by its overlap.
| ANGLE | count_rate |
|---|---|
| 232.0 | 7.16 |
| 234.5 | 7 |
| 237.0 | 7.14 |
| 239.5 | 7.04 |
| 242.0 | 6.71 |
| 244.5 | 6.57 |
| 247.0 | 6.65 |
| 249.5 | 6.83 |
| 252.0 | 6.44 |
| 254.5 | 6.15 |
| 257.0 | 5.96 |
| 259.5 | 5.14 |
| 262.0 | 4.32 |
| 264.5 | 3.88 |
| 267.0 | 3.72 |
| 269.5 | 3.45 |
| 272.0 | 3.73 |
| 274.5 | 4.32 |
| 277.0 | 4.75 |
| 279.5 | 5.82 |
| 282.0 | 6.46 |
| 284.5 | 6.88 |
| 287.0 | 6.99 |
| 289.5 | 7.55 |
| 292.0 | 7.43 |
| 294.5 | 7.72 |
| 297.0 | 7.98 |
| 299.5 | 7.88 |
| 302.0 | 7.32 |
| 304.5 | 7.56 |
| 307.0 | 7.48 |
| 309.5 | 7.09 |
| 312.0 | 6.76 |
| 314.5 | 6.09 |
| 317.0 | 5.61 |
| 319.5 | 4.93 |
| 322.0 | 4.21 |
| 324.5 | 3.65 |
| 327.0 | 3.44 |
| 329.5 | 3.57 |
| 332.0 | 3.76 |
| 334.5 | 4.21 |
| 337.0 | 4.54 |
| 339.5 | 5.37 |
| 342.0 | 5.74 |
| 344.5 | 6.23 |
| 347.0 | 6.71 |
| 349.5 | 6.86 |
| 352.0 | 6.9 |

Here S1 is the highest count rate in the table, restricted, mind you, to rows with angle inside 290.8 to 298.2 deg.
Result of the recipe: 7.98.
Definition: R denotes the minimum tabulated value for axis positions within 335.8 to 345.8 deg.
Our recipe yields 4.54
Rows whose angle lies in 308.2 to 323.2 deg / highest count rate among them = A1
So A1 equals 7.09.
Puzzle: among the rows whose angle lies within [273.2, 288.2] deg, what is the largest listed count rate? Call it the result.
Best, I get 6.99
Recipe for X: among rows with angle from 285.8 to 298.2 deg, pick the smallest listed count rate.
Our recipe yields 6.99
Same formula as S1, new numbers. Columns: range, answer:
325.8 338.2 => 4.54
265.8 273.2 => 3.73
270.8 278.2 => 4.75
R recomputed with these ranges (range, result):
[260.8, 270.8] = 3.45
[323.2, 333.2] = 3.44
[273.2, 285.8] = 4.32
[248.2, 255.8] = 6.15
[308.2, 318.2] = 5.61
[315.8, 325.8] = 3.65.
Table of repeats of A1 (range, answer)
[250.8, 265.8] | 6.44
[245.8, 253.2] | 6.83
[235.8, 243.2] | 7.14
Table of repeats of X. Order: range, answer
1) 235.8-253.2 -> 6.44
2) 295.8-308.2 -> 7.32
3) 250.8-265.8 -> 3.88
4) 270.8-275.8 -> 3.73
